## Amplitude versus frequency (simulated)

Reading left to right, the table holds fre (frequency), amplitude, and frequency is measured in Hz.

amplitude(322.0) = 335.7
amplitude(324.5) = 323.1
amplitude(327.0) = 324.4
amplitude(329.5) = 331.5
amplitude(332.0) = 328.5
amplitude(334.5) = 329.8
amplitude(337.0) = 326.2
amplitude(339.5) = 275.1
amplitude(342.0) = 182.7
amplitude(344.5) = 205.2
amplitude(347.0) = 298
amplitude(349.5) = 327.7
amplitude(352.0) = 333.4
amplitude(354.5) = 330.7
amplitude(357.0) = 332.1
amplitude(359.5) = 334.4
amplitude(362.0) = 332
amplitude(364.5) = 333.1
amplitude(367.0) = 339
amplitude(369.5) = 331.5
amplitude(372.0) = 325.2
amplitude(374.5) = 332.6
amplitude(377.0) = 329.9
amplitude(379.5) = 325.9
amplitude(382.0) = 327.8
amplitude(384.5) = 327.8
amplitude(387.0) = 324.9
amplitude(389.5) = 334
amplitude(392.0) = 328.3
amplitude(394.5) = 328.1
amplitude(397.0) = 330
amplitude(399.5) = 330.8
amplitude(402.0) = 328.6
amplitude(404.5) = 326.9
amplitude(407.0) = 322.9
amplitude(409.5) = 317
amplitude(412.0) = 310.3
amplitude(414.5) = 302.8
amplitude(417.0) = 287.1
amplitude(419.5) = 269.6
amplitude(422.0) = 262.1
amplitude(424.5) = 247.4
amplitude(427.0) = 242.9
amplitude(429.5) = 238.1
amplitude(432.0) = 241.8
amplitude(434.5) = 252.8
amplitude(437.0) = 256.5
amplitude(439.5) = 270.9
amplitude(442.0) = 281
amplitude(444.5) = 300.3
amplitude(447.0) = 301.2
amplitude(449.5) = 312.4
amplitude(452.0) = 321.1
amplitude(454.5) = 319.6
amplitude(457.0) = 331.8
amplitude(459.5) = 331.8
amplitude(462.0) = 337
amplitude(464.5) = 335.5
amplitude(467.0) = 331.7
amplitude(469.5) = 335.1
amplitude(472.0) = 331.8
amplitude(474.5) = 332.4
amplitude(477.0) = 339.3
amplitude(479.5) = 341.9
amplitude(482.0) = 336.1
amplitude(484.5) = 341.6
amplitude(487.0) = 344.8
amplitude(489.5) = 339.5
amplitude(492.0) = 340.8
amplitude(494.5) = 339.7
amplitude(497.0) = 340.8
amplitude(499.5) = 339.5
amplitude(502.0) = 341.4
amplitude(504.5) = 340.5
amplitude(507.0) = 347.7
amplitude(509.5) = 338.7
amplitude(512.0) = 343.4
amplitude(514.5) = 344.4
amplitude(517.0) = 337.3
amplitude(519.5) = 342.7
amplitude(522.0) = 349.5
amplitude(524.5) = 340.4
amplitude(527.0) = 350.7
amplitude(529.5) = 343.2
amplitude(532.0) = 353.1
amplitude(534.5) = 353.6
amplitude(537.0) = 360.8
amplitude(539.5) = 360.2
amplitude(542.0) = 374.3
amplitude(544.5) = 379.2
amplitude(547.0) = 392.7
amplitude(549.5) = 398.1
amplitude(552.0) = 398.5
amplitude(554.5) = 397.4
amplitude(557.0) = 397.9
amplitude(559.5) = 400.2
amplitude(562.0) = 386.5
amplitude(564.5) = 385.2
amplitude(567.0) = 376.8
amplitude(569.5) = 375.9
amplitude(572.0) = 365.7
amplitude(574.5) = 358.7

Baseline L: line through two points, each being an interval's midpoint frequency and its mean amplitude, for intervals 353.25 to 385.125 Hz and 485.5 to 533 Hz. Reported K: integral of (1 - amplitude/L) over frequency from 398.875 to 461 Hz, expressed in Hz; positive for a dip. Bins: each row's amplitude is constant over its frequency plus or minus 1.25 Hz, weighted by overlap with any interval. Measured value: 8.15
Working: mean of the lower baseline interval 331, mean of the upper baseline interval 343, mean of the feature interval 292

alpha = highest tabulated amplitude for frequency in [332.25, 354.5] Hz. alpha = 333.4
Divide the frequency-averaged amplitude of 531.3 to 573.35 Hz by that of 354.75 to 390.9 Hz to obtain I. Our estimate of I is 1.1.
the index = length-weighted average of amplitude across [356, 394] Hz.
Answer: 331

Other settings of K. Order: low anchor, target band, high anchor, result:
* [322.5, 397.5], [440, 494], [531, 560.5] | 4.1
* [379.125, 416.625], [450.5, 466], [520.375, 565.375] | 0.7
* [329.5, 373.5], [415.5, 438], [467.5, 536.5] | 4.8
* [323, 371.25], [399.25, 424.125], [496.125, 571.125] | 2.0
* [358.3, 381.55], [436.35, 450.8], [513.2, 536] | 2.1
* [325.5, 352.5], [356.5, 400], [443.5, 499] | -3.4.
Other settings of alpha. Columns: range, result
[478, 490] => 344.8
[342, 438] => 339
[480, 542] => 374.3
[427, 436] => 252.8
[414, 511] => 347.7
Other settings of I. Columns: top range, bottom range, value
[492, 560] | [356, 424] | 1.12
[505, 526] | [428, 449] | 1.27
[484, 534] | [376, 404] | 1.04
